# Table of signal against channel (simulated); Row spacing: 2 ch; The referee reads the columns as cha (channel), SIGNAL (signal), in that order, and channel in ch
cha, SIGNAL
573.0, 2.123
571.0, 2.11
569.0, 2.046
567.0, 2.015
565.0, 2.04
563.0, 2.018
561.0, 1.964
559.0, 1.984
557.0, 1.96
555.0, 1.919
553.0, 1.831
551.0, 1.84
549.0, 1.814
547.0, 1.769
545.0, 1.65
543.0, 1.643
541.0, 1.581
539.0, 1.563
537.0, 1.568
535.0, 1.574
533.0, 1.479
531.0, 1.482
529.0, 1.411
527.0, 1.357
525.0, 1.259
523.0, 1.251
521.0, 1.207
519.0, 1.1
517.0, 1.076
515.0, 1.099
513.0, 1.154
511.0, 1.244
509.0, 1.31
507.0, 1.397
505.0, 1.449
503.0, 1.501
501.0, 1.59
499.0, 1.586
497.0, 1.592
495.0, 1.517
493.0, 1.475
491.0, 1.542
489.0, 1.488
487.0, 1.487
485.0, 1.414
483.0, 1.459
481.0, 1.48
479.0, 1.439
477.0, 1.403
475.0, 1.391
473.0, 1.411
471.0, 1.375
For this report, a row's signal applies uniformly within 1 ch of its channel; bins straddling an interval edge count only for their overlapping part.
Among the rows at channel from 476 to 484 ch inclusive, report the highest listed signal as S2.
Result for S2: 1.48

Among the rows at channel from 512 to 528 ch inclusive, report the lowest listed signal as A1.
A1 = 1.076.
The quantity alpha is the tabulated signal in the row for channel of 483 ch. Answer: 1.459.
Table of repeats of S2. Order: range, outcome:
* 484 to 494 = 1.542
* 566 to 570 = 2.046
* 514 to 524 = 1.251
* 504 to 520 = 1.449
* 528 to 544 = 1.643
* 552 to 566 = 2.04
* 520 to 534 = 1.482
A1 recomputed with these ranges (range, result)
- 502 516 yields 1.099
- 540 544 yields 1.581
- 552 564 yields 1.831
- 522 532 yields 1.251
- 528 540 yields 1.411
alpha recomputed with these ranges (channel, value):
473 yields 1.411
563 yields 2.018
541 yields 1.581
